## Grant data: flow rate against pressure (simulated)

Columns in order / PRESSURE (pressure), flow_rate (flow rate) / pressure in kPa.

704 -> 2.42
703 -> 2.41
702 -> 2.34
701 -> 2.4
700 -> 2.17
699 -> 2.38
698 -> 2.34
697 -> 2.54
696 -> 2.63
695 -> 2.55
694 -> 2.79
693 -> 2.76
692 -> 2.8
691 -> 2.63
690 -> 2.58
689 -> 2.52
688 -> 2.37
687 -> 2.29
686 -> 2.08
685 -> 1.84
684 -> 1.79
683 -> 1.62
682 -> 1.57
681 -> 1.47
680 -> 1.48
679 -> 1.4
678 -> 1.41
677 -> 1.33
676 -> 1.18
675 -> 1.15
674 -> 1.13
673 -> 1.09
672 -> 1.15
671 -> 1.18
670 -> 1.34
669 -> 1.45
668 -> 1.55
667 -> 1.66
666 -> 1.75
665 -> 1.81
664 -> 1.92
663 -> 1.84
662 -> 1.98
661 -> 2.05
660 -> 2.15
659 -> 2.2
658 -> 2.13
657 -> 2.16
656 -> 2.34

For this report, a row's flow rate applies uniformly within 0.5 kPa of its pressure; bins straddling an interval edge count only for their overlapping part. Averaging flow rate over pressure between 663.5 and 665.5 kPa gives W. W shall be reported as 1.86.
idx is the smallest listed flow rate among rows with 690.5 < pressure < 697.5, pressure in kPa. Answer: 2.54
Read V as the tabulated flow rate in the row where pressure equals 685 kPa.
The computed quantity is 1.84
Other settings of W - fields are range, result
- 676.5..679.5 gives 1.38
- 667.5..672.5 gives 1.33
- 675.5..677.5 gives 1.25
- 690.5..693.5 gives 2.73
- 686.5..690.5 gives 2.44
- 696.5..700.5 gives 2.36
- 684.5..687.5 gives 2.07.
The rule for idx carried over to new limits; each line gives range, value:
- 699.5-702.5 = 2.17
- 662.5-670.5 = 1.34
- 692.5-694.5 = 2.76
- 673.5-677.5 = 1.13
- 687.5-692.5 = 2.37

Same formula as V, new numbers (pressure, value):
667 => 1.66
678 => 1.41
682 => 1.57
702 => 2.34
